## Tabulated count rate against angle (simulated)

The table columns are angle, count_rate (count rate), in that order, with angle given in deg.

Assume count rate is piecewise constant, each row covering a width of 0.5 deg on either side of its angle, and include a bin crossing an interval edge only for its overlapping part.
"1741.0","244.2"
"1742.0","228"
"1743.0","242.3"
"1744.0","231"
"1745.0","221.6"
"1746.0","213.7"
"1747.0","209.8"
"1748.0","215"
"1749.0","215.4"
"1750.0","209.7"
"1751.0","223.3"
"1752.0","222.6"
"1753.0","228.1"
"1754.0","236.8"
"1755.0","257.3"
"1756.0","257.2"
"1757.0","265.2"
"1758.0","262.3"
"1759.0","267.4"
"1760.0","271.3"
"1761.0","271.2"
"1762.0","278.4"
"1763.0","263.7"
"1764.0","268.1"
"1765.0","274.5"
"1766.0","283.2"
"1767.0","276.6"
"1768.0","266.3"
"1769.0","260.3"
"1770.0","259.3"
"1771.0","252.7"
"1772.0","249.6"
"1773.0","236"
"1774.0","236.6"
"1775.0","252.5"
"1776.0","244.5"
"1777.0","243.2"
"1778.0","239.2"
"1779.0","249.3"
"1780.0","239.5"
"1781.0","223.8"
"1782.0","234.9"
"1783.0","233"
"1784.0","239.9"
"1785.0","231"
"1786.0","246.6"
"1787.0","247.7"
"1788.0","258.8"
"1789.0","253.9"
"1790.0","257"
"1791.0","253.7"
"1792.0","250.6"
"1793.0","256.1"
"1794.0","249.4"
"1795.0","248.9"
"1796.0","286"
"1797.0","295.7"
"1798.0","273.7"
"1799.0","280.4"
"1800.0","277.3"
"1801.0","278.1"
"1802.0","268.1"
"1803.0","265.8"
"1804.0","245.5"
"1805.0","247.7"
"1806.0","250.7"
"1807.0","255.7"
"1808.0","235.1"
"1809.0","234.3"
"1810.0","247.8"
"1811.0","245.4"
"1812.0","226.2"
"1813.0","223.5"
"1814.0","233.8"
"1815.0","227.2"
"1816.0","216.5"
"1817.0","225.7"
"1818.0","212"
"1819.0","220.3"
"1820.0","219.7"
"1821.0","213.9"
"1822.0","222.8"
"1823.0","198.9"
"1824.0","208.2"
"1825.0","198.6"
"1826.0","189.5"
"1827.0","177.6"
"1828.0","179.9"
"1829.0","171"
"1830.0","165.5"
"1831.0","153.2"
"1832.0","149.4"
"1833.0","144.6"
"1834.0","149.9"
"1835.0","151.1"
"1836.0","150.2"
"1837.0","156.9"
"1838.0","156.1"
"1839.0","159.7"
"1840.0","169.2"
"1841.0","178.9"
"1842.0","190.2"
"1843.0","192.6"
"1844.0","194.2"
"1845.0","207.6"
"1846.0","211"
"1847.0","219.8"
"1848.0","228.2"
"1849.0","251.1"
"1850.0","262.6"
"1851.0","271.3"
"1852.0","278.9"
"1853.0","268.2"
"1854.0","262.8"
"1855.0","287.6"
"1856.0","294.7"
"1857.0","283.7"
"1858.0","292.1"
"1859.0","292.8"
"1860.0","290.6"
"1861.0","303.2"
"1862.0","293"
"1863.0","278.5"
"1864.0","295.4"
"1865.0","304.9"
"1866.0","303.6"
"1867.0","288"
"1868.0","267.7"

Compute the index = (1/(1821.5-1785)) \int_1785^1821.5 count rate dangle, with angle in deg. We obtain 248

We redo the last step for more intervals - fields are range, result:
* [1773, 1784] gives 239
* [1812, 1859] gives 210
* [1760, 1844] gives 230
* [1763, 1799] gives 254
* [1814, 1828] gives 210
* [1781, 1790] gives 243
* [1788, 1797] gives 259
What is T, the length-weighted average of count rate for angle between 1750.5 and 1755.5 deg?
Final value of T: 234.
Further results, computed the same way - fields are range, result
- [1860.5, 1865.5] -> 295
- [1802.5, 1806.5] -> 252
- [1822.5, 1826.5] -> 199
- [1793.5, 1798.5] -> 271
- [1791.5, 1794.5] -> 252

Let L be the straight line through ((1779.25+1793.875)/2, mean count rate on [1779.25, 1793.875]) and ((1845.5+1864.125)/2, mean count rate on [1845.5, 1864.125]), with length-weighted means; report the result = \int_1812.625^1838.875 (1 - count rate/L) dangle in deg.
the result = 7.19 deg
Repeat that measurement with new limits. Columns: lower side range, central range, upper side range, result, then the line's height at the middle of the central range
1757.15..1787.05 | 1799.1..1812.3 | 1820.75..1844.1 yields -2.7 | 210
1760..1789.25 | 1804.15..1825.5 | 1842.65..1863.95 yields 2.5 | 257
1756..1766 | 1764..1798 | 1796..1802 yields 2.7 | 275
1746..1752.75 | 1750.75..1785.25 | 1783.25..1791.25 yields -3.0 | 232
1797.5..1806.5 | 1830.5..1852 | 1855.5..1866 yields 7.1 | 284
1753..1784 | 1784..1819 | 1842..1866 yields 1.1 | 258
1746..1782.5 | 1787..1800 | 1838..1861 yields -1.0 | 245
